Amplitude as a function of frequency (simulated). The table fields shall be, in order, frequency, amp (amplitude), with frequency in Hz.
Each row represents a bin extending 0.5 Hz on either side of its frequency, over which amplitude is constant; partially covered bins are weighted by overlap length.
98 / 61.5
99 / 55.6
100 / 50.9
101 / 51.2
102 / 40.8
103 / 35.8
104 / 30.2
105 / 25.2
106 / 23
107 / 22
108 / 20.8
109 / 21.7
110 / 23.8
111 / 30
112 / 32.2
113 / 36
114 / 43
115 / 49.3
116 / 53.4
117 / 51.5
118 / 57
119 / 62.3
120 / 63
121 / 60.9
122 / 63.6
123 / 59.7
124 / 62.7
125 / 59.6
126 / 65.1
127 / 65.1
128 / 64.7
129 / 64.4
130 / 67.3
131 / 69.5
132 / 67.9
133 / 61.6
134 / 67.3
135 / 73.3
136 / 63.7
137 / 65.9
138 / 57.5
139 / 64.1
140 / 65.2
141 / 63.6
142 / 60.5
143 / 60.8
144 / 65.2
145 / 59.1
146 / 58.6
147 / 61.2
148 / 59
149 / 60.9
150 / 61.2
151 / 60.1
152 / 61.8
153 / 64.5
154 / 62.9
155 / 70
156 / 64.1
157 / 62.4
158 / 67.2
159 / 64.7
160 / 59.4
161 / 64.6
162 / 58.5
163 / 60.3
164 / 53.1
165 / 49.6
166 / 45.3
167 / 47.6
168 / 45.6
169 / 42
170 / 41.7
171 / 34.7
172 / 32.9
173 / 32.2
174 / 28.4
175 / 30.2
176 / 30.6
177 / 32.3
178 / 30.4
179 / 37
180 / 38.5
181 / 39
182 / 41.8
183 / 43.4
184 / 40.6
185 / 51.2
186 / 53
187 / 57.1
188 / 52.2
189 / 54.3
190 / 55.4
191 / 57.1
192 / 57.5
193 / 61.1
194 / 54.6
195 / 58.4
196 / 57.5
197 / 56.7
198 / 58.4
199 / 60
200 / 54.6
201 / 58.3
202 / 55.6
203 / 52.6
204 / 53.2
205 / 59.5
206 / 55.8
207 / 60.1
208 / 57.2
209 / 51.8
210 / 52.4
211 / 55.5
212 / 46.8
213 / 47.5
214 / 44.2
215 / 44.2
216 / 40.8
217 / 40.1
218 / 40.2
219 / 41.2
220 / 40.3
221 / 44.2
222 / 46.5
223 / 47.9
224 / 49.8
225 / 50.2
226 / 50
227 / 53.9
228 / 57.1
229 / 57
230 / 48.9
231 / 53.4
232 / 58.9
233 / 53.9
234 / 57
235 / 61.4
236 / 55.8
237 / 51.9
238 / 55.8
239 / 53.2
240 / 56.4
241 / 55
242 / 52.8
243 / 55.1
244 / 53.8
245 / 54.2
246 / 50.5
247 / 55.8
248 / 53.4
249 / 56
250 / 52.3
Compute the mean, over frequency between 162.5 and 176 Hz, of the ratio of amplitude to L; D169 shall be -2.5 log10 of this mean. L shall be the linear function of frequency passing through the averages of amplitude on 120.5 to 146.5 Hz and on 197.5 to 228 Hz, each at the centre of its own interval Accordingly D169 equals 0.36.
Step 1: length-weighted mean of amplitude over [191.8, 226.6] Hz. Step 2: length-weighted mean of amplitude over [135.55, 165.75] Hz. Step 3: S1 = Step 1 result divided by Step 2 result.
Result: 0.84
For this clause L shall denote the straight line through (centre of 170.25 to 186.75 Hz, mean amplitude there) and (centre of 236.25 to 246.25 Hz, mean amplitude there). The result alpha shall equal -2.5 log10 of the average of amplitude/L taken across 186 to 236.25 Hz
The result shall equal -0.16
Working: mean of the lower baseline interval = 37.6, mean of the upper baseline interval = 54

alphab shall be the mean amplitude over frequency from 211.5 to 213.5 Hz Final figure 47.1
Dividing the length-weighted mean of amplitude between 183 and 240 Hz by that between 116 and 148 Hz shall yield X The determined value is 0.8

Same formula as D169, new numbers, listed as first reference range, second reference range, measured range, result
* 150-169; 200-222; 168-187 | 0.39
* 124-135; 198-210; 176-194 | 0.24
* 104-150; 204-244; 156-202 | 0.07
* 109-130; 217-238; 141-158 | -0.19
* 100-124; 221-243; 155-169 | -0.21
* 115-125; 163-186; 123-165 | -0.24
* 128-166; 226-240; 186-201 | 0.03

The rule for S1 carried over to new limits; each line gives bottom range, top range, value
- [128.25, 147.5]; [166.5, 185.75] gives 0.59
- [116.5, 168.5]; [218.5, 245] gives 0.85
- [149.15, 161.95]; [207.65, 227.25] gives 0.74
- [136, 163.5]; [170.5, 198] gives 0.73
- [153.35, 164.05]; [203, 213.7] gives 0.85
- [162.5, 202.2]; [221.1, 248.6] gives 1.13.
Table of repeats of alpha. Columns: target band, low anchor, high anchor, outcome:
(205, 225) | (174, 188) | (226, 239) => 0.041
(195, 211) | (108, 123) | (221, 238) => -0.098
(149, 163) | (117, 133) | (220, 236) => -0.055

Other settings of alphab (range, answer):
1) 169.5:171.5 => 38.2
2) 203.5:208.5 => 57.2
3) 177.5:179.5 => 33.7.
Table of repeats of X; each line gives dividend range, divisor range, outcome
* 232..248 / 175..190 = 1.28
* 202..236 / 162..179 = 1.26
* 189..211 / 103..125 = 1.32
